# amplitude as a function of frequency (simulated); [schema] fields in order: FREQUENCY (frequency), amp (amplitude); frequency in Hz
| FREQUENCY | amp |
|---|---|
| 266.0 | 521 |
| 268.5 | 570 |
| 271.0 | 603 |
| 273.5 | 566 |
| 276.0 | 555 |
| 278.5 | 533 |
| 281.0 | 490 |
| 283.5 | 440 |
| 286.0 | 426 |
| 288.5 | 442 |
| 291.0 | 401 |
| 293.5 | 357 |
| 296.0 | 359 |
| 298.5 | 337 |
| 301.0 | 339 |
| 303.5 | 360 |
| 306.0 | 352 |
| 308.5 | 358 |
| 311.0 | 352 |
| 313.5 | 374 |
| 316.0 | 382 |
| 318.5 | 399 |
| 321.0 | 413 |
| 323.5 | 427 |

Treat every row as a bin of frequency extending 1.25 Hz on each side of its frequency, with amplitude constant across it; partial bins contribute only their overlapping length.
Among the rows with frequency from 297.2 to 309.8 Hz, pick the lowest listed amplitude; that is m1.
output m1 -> 337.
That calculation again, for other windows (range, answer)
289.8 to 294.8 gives 357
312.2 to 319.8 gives 374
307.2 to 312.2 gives 352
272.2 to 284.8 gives 440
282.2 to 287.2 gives 426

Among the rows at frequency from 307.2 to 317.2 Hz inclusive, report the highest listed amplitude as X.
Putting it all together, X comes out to 382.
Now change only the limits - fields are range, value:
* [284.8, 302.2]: 442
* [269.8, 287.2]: 603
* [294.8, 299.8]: 359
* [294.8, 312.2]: 360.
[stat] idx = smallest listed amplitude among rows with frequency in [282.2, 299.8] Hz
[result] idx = 337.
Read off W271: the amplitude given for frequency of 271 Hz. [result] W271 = 603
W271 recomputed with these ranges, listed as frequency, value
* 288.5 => 442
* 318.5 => 399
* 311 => 352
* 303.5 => 360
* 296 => 359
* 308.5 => 358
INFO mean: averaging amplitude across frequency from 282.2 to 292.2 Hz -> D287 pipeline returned 428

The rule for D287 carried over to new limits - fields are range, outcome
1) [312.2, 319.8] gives 385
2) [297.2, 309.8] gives 349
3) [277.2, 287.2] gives 473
